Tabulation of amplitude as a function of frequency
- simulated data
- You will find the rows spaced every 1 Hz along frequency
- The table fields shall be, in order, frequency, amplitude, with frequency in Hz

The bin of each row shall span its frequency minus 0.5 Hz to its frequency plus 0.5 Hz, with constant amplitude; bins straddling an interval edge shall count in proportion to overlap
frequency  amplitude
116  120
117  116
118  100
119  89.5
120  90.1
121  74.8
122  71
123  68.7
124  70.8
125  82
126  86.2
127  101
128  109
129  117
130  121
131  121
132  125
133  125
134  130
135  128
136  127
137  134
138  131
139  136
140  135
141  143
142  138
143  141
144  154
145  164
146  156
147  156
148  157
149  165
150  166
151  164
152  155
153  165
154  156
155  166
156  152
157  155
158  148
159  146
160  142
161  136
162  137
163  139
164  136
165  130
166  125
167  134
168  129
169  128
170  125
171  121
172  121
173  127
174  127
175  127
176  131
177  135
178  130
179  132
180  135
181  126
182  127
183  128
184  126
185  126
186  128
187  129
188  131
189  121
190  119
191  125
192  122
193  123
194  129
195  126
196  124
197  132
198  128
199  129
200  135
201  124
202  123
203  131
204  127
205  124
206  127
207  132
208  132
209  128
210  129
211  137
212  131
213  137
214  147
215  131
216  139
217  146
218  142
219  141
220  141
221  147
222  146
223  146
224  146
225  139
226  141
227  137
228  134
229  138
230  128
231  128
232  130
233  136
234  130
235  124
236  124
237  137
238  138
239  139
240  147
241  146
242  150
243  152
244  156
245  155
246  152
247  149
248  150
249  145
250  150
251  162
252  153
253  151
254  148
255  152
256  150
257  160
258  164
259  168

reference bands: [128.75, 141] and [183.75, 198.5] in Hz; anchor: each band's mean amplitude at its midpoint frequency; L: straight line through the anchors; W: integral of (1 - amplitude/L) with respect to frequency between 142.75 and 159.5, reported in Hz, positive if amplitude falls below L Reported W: -3.9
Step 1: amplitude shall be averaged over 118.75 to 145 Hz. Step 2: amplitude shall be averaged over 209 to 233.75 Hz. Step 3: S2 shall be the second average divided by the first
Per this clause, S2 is 1.20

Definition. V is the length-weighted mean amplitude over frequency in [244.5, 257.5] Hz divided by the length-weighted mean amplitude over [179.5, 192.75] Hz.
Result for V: 1.20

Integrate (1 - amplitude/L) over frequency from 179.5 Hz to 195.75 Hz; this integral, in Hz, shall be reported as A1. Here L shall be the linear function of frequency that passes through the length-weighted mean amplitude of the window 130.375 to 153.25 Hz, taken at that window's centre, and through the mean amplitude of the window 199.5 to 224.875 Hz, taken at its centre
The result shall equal 1.4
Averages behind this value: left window 144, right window 136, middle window 126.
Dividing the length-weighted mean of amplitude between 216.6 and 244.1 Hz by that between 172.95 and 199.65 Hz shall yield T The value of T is 1.09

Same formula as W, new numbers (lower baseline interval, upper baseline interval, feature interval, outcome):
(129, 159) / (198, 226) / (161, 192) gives 2.6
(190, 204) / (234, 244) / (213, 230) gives -0.8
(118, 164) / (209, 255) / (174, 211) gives 2.4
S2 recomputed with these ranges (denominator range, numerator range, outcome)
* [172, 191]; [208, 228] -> 1.09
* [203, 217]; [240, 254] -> 1.14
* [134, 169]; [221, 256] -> 0.99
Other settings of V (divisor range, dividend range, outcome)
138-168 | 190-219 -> 0.89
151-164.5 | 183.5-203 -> 0.85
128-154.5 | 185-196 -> 0.88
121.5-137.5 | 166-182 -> 1.20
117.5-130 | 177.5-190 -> 1.43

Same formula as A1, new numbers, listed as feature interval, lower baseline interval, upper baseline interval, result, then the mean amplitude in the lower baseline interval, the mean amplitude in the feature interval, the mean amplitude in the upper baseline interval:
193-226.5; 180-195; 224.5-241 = -1.0 Hz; 126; 134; 135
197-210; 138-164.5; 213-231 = 1.3 Hz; 150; 128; 140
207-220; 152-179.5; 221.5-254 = 0.4 Hz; 137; 137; 143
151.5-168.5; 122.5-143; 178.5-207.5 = -3.2 Hz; 117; 144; 127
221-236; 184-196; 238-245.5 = 0.7 Hz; 125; 136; 149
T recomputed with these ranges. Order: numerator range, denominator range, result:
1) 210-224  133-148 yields 1.00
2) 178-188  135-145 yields 0.93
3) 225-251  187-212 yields 1.11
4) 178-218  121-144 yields 1.12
